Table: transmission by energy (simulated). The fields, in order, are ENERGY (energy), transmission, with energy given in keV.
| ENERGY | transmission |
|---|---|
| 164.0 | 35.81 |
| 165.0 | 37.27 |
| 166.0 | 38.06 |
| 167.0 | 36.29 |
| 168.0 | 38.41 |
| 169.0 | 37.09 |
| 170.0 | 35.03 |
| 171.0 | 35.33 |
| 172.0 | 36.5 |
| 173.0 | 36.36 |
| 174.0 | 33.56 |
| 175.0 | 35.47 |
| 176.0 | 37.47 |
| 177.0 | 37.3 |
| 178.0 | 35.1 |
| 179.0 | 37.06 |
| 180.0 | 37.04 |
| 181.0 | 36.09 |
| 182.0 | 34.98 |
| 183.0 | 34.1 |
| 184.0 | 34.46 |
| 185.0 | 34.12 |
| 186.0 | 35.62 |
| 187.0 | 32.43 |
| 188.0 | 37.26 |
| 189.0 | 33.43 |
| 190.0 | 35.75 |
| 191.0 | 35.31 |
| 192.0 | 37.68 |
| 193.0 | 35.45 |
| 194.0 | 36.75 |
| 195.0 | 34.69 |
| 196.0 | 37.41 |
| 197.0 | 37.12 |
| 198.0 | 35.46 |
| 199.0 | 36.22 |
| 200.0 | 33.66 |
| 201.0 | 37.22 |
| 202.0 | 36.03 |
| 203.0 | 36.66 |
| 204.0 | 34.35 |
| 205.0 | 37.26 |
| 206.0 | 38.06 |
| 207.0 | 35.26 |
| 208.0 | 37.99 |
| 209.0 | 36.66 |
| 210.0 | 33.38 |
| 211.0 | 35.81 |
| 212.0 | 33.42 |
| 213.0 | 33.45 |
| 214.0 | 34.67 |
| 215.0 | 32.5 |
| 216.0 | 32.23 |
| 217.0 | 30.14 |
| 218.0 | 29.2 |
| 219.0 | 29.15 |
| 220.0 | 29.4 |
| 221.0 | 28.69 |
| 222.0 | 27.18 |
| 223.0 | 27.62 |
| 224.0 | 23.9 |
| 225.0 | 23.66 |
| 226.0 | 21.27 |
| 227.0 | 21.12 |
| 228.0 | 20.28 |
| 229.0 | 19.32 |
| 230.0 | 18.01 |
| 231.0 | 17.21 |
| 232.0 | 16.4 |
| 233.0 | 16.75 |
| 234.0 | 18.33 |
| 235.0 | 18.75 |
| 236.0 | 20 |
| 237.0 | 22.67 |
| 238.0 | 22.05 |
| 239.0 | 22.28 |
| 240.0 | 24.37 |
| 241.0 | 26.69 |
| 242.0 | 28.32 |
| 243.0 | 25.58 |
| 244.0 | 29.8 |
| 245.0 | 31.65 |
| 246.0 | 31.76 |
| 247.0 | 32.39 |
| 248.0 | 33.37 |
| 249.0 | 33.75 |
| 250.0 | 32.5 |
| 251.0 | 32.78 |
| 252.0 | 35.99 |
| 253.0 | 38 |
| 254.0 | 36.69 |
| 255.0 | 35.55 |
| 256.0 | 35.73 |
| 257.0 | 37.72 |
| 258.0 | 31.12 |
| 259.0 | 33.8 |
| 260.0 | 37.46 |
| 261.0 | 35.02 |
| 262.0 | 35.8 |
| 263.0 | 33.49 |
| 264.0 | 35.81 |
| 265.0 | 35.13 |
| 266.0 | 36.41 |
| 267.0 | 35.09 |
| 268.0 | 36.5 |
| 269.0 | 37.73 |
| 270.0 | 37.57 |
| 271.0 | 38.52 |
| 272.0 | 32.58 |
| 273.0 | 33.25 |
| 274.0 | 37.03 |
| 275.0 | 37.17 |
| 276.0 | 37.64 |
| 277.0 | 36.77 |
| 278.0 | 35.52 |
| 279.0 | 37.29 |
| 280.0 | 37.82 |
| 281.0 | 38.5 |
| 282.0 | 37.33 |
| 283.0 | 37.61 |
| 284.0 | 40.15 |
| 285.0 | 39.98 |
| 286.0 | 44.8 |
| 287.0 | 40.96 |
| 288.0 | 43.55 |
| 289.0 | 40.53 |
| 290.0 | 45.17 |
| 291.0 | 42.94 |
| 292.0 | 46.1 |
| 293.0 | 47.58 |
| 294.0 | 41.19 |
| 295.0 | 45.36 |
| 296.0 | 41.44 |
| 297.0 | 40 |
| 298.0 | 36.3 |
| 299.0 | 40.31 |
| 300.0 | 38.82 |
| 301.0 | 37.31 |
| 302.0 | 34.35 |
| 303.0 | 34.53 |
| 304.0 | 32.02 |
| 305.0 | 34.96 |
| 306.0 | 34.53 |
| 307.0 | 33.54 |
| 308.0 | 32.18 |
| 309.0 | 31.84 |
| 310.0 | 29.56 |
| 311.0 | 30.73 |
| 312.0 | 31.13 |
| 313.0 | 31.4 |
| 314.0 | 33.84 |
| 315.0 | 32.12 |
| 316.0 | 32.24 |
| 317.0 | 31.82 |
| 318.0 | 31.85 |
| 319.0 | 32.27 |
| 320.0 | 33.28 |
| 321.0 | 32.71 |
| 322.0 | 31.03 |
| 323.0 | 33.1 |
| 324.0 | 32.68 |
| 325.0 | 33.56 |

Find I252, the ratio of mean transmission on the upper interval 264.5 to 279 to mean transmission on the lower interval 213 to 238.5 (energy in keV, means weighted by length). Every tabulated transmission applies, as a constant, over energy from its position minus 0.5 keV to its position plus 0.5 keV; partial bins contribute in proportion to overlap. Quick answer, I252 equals 1.5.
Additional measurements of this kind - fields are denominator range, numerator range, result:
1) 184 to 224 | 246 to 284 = 1.05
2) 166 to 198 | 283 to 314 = 1.06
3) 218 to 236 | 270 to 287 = 1.69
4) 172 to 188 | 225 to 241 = 0.57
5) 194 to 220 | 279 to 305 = 1.16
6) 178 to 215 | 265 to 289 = 1.06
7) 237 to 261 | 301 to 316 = 1.04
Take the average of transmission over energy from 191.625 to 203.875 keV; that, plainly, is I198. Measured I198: 36.1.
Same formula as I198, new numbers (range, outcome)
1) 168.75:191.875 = 35.5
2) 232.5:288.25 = 33.4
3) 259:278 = 36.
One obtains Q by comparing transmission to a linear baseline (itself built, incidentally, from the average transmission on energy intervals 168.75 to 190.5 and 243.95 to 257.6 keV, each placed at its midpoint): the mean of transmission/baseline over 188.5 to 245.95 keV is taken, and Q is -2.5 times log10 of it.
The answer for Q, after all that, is 0.18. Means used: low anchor 35.5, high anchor 34.2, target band 29.6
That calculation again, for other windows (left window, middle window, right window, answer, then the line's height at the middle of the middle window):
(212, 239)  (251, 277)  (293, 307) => -0.14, 31.5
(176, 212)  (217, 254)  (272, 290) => 0.39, 37.1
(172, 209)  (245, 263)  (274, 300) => 0.13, 38.8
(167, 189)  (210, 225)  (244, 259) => 0.15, 34.8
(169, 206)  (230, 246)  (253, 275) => 0.48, 35.7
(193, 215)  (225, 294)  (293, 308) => 0.13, 36.8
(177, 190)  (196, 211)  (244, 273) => -0.03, 35.1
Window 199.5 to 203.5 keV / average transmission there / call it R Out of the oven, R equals 35.9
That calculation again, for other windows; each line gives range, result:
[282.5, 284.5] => 38.9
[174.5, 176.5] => 36.5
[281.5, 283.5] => 37.5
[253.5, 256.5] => 36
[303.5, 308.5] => 33.4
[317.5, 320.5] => 32.5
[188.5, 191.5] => 34.8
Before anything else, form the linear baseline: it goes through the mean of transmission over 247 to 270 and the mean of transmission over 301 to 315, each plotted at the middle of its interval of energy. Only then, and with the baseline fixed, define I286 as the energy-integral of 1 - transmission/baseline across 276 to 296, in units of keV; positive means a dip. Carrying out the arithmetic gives -4.2 keV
